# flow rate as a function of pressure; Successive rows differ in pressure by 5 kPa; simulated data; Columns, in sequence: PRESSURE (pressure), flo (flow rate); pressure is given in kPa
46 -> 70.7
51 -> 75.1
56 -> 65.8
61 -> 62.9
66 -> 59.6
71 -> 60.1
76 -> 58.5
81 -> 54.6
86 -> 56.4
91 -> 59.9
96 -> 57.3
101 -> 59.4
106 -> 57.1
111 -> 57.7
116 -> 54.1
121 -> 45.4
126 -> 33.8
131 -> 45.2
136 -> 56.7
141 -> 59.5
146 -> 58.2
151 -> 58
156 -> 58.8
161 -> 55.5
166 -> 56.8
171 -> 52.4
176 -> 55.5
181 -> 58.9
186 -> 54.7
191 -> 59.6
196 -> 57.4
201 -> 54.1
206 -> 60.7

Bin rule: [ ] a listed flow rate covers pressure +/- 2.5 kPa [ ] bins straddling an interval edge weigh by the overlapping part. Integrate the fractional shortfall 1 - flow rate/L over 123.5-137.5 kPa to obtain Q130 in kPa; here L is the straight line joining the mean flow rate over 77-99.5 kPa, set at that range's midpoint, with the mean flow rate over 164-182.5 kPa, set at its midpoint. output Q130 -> 2.99 kPa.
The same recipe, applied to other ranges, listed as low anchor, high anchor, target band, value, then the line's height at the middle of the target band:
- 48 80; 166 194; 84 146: 6.8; 60.2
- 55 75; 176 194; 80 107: 1.3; 60.6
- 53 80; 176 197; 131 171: 1.4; 58.5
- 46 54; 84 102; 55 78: 2.1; 67.4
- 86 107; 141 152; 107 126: 2.6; 58.3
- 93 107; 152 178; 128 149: 0.9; 56.8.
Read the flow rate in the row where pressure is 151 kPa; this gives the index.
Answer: 58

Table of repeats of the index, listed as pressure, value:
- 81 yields 54.6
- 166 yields 56.8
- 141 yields 59.5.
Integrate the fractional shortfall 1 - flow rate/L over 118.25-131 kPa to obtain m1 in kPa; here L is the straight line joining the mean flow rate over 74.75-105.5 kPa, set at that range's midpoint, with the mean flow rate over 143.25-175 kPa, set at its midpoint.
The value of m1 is 3.6 kPa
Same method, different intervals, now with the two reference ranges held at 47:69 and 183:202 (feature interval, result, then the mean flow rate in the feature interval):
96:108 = 0.9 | 58.1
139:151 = 0.3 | 58.6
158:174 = 1.0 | 55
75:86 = 1.4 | 56.2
